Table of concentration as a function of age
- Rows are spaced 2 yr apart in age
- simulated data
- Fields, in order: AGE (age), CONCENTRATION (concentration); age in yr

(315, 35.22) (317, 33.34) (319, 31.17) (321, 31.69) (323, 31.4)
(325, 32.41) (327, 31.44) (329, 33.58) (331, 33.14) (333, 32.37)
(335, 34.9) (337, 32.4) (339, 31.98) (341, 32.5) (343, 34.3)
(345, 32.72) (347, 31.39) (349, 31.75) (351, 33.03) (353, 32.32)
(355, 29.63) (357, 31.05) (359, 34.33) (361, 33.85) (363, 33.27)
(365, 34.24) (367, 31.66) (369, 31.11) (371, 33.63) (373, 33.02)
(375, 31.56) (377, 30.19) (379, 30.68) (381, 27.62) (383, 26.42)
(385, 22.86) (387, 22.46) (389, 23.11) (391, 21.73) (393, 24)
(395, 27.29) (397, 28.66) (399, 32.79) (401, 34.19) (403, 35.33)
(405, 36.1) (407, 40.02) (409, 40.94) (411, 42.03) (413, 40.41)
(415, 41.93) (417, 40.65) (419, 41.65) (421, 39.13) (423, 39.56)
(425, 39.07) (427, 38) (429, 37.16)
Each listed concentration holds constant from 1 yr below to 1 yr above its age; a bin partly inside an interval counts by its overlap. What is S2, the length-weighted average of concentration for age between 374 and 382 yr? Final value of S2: 30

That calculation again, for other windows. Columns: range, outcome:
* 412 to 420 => 41.2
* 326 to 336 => 33.1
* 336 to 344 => 32.8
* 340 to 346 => 33.2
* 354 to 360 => 31.7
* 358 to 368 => 33.5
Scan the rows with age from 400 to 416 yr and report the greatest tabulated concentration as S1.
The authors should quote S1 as 42.03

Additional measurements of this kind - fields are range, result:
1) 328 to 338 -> 34.9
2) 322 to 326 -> 32.41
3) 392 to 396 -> 27.29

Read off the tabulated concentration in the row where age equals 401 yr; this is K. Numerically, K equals 34.19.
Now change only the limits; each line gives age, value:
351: 33.03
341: 32.5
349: 31.75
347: 31.39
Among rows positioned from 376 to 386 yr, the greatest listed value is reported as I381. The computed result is 30.68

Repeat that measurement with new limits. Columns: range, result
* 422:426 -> 39.56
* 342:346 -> 34.3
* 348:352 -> 33.03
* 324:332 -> 33.58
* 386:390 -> 23.11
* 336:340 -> 32.4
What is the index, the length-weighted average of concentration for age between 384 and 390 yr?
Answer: 22.8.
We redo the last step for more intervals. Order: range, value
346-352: 32.1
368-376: 32.3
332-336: 33.6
